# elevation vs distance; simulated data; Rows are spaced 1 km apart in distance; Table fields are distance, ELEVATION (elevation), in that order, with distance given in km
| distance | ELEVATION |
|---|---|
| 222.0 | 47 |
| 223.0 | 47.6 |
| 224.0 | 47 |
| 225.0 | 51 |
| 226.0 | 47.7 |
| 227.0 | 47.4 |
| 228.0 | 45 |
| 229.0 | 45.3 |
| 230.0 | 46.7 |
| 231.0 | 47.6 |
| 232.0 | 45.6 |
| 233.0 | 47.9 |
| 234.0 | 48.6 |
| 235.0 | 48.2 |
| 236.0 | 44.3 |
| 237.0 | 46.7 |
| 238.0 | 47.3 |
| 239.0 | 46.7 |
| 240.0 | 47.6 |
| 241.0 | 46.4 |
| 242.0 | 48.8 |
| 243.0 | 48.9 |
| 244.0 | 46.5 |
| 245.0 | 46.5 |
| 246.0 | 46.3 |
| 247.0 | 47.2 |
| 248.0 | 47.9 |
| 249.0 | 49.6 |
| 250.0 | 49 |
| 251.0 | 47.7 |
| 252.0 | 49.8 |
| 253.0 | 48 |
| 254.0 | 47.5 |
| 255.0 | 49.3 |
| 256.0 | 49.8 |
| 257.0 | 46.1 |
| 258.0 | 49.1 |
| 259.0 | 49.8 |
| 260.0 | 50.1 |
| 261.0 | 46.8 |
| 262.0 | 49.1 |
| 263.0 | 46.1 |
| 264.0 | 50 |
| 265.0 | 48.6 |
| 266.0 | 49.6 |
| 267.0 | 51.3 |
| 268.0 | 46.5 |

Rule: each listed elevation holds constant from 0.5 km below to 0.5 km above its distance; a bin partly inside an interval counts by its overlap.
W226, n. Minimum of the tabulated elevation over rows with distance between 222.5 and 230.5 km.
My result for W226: 45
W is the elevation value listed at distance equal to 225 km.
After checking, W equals 51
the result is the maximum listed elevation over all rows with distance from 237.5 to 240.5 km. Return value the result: 47.6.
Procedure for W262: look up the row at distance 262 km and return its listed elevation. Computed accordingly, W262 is 49.1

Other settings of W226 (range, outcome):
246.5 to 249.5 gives 47.2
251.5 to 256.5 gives 47.5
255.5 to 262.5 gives 46.1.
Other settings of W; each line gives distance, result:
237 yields 46.7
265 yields 48.6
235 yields 48.2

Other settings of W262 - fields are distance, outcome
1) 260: 50.1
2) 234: 48.6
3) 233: 47.9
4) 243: 48.9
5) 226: 47.7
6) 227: 47.4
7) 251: 47.7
